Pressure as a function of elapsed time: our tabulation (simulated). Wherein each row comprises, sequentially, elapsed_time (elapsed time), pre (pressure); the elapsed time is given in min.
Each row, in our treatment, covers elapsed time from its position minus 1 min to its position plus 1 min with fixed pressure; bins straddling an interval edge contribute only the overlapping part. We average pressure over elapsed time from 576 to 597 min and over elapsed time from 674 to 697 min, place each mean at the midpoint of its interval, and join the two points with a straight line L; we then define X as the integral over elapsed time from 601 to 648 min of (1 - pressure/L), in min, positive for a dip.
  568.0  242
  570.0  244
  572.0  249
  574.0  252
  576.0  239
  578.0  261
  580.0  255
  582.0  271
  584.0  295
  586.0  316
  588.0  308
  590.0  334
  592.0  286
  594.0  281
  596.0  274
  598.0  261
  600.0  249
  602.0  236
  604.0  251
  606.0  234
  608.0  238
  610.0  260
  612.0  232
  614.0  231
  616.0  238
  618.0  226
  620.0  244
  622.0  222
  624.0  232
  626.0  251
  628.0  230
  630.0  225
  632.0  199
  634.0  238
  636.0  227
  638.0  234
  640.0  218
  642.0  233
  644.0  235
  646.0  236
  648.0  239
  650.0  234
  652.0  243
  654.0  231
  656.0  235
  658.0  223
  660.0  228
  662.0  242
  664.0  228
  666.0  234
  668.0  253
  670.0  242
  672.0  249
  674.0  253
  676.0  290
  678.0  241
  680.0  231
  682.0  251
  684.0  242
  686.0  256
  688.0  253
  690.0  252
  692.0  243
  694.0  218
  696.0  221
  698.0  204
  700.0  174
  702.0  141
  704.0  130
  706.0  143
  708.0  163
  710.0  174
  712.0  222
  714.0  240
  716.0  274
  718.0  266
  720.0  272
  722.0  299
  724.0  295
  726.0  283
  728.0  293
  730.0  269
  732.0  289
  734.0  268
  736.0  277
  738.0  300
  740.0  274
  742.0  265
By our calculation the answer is 6.4 min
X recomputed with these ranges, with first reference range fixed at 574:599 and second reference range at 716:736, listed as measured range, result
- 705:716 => 3.3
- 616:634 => 3.3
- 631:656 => 4.4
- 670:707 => 7.7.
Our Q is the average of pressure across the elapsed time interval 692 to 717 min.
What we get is 194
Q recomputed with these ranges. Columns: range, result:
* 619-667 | 232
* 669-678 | 257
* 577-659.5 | 248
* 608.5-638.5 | 233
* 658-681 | 244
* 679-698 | 239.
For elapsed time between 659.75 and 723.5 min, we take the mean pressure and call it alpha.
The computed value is 230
